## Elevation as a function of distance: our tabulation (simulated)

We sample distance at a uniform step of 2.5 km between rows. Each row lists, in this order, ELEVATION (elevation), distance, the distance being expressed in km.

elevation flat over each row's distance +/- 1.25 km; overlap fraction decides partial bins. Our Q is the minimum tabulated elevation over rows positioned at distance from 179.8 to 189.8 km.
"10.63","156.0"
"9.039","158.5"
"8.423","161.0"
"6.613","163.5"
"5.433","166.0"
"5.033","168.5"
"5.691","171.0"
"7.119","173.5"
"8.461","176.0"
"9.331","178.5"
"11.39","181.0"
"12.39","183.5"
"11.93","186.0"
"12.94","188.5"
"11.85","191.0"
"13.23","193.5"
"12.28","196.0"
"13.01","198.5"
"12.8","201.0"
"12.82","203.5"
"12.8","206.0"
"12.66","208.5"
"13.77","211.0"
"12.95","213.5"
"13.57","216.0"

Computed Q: 11.39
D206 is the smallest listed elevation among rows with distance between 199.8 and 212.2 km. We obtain 12.66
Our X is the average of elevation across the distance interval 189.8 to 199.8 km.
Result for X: 12.6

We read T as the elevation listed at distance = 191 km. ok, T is 11.85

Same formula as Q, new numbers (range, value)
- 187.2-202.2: 11.85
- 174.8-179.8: 8.461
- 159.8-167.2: 5.433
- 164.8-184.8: 5.033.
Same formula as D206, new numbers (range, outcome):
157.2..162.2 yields 8.423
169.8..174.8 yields 5.691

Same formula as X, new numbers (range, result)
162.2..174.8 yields 6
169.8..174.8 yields 6.43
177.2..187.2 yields 11.2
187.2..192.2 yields 12.4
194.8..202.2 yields 12.7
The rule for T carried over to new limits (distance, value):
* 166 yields 5.433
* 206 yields 12.8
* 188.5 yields 12.94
